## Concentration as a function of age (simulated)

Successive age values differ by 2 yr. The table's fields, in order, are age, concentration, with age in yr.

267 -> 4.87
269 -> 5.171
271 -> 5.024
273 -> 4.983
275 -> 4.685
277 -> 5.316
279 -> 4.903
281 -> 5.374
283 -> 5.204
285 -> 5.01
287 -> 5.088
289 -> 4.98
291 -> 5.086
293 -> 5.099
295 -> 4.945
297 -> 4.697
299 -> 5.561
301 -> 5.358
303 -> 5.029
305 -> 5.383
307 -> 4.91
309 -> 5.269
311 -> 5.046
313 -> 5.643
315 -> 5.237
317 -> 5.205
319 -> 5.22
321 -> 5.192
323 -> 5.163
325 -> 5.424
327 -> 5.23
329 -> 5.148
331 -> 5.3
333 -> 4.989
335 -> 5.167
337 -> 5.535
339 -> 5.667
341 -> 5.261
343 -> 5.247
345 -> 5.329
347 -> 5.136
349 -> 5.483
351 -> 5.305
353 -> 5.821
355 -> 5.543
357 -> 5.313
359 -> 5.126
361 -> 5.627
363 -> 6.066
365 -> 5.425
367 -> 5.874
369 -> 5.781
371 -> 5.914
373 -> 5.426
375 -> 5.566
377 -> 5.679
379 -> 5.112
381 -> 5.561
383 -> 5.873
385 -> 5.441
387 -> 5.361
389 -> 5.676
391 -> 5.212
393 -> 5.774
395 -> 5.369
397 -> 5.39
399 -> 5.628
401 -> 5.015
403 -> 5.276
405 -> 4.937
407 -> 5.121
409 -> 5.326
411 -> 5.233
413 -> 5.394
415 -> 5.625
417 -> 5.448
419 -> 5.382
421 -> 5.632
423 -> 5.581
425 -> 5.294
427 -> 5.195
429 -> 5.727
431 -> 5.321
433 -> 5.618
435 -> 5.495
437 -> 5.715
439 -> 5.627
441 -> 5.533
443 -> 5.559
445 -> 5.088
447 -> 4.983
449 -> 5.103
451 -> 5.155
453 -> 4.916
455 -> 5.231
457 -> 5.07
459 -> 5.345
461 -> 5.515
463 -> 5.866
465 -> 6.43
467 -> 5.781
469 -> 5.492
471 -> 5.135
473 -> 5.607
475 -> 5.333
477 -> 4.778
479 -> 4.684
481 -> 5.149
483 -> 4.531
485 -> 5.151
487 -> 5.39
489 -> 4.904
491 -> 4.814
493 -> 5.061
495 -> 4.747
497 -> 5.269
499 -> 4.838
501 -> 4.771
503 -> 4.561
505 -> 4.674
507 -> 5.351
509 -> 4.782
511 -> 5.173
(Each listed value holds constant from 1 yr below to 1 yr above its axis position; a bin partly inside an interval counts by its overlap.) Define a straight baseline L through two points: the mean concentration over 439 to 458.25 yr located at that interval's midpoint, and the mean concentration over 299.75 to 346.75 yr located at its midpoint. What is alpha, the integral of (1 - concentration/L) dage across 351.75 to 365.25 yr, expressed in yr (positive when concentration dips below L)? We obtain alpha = -0.8 yr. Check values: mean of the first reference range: 5.26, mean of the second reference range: 5.21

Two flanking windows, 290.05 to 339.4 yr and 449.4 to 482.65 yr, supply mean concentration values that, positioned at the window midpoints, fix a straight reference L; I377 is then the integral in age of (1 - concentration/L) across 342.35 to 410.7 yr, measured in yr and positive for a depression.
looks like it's -2.6 yr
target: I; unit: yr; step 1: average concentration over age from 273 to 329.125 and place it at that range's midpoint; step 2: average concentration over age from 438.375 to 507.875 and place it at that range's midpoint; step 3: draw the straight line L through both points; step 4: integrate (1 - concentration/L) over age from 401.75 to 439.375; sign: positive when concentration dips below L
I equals -1.7 yr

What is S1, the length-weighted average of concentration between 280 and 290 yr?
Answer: 5.13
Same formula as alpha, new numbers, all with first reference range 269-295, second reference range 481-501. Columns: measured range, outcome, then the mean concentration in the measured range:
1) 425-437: -1.2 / 5.48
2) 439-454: -0.7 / 5.22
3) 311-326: -0.7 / 5.28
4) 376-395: -1.9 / 5.51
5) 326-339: -0.6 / 5.26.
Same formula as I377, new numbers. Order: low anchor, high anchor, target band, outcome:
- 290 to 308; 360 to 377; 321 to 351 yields 0.8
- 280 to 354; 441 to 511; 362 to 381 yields -1.6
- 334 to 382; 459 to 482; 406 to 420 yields 0.3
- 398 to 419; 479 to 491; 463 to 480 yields -1.3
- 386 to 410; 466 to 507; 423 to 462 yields -1.2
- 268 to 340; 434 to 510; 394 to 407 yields -0.2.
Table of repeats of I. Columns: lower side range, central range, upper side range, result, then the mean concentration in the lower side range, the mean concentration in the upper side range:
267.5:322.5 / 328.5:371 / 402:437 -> -1.6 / 5.13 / 5.4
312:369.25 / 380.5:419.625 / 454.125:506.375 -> -0.8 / 5.39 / 5.16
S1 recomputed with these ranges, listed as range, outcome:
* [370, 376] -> 5.64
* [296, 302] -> 5.21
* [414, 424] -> 5.53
